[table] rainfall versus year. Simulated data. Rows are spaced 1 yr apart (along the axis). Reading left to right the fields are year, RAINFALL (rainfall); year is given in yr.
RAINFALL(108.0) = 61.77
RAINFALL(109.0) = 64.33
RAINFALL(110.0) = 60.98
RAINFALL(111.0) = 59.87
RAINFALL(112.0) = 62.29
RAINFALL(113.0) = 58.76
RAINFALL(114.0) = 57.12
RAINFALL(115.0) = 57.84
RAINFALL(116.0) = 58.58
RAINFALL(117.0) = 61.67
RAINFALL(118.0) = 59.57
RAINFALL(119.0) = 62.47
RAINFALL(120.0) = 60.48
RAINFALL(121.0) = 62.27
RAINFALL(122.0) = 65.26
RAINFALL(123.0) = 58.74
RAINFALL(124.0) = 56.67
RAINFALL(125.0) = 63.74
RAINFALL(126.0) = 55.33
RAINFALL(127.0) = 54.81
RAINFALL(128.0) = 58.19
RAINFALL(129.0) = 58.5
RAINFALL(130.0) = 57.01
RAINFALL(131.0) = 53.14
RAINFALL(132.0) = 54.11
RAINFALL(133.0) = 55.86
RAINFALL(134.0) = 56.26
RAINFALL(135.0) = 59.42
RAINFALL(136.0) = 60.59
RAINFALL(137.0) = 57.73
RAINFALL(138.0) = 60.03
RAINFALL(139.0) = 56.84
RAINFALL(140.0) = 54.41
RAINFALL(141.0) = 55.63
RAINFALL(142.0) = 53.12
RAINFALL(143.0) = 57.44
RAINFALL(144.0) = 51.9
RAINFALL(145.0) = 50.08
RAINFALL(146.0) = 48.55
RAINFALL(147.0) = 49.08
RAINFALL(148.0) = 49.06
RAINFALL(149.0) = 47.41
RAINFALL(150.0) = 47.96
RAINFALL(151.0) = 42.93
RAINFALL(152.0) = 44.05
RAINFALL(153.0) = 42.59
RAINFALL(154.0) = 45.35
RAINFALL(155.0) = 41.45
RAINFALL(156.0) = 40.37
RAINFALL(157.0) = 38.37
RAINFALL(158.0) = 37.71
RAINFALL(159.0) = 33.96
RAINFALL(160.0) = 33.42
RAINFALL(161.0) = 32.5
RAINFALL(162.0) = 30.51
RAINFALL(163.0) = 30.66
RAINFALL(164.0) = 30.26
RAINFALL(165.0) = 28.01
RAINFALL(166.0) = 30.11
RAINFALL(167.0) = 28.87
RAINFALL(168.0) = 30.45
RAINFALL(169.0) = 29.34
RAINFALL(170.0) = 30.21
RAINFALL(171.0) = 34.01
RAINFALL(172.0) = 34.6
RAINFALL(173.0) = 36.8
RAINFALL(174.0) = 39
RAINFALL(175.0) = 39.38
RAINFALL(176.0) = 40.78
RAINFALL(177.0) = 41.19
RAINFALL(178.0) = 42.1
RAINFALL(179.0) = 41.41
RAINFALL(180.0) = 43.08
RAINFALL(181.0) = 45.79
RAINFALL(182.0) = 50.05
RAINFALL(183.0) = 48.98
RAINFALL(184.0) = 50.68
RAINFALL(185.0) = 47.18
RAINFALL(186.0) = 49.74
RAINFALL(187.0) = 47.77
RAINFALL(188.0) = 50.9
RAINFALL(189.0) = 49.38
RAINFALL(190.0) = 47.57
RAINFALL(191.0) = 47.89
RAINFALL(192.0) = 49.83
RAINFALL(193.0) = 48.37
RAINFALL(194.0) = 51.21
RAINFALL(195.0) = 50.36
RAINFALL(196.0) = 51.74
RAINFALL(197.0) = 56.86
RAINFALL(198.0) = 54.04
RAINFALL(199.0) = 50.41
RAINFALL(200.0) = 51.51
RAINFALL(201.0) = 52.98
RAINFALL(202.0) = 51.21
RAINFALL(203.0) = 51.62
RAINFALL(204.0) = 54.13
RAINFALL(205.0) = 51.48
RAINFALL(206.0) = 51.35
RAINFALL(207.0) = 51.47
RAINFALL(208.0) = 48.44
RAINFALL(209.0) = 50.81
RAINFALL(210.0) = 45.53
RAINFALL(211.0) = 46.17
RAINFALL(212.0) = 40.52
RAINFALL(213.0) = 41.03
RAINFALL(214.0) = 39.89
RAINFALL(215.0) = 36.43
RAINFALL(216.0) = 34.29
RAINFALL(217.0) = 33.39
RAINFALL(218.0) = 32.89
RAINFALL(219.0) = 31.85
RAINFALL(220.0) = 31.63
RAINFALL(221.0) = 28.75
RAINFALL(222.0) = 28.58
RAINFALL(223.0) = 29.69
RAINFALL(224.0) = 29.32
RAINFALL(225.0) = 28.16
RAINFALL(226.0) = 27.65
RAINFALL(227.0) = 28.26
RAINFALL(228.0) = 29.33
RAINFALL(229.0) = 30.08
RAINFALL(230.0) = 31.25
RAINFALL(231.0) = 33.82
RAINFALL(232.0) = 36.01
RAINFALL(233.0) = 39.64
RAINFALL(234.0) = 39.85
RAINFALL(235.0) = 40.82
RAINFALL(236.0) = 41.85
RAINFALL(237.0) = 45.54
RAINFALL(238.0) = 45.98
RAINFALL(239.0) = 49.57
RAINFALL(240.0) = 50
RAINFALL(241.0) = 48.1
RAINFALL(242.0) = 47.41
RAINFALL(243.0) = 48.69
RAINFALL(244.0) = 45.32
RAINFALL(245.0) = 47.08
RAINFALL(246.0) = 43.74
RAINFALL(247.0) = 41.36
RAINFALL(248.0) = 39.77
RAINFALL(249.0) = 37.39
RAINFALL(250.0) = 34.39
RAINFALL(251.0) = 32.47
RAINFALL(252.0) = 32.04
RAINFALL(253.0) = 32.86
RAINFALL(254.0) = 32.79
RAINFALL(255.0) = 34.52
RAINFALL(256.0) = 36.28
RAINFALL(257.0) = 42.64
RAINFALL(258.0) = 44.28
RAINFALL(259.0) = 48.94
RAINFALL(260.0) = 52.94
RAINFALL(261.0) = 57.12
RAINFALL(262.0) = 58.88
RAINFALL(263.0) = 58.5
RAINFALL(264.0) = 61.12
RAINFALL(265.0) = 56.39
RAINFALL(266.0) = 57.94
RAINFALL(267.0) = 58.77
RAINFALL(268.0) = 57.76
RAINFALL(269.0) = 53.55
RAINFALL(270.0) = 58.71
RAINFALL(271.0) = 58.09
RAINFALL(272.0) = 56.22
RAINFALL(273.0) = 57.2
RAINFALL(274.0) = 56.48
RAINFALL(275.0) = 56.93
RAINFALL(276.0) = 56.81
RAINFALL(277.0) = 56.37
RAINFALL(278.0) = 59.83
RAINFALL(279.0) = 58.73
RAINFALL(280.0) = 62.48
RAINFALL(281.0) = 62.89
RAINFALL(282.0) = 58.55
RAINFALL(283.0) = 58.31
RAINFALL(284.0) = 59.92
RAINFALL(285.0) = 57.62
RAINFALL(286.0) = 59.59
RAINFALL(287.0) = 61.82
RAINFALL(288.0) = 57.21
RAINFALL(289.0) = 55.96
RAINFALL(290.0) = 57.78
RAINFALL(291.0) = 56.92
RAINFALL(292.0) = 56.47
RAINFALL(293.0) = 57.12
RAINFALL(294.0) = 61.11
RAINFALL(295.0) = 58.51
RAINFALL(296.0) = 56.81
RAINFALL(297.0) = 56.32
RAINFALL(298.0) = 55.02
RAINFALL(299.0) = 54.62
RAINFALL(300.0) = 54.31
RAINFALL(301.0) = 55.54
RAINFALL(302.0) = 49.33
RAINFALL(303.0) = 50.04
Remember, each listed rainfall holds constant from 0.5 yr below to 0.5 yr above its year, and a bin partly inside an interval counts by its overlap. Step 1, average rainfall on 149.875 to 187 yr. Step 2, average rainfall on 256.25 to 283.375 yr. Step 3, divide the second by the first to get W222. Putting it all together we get 1.45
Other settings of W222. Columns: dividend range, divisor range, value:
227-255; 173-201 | 0.83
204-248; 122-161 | 0.78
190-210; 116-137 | 0.87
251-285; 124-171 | 1.15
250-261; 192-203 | 0.76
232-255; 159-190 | 1.06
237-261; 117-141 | 0.73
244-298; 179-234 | 1.22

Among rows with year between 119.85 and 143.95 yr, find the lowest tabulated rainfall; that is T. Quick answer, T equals 53.12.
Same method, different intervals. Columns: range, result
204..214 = 39.89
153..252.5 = 27.65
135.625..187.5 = 28.01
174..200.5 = 39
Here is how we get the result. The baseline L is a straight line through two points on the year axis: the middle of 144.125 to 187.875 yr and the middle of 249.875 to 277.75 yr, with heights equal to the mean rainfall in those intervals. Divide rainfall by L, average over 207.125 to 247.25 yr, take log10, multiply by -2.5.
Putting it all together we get 0.20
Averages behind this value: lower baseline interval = 40.3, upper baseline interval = 50.3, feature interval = 38.8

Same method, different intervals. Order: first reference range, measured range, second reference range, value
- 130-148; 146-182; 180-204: 0.34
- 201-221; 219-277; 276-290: 0.19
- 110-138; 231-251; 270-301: 0.33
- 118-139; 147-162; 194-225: 0.29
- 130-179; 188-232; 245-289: 0.13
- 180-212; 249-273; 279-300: 0.15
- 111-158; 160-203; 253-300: 0.26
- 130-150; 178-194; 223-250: -0.02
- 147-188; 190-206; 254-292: -0.16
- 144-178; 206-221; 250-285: 0.12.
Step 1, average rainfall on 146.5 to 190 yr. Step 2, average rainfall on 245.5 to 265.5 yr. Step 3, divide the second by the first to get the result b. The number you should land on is 1.09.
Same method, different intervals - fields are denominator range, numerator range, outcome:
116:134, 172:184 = 0.73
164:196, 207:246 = 0.92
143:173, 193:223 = 1.15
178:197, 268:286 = 1.20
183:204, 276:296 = 1.16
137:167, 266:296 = 1.34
